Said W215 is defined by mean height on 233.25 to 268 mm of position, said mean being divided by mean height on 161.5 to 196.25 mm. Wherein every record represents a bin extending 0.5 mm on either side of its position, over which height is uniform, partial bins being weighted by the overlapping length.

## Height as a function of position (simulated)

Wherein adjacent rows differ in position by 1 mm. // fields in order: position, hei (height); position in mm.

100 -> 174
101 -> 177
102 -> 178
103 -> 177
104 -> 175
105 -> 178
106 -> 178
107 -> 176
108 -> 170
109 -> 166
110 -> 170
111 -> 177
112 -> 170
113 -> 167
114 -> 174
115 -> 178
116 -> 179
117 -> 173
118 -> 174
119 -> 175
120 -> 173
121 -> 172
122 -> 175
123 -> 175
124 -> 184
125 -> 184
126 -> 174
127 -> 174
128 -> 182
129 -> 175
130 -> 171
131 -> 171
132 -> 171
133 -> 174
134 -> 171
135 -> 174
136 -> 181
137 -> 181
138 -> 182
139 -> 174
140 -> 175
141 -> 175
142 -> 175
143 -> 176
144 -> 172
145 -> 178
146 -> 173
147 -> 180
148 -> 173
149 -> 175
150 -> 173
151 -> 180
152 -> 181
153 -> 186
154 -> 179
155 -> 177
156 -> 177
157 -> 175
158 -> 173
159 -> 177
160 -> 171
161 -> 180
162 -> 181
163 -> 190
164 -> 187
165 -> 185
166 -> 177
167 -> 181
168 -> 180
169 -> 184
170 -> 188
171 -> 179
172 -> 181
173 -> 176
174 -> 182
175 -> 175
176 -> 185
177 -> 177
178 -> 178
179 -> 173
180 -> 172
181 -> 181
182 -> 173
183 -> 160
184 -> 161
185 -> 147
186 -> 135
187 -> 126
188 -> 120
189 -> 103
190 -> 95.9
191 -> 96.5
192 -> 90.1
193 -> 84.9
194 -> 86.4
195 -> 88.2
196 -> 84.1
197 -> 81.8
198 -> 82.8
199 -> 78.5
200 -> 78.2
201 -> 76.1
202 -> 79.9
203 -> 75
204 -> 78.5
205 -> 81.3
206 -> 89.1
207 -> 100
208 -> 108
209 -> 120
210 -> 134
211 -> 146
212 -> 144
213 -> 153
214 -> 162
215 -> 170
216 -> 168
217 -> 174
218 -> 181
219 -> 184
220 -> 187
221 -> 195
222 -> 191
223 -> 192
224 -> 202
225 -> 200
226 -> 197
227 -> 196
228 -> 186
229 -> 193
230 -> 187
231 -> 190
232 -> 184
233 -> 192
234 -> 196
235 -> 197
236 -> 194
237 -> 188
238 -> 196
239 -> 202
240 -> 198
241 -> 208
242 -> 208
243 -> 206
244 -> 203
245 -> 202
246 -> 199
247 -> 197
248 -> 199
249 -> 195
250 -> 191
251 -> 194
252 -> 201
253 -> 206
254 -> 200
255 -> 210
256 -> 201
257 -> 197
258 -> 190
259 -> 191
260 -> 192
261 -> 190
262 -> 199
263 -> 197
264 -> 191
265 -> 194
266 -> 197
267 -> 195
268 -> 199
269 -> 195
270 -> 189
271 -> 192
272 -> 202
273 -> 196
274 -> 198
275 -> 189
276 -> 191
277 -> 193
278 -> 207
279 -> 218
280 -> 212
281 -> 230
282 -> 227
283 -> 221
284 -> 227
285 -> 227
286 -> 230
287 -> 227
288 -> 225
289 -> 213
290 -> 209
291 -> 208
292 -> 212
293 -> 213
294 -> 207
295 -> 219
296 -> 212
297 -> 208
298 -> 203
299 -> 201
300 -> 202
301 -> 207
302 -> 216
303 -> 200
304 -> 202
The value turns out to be 1.3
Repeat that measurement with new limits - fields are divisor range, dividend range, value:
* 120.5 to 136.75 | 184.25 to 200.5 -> 0.57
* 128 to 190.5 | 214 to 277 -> 1.13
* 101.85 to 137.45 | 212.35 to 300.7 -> 1.14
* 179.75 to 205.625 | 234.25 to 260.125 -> 1.85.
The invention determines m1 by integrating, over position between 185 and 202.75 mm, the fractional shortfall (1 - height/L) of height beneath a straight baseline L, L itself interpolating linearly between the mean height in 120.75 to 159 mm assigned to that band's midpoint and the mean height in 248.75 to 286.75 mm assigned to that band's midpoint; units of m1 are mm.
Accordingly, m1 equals 8.8 mm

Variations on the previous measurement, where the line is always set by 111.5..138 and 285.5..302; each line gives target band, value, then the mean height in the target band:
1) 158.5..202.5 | 9.9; 145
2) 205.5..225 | 3.6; 159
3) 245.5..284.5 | 1.1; 200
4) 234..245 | 0.0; 200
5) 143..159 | 0.4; 177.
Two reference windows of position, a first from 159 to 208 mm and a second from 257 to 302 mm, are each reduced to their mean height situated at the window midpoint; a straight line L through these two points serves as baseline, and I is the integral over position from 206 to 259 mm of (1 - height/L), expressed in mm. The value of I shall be -3.39 mm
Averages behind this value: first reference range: 138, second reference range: 206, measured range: 184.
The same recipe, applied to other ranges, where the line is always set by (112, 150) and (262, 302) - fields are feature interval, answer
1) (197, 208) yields 6.2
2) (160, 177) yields 0.2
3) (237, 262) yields 0.2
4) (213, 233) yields 0.9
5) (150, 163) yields 0.2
